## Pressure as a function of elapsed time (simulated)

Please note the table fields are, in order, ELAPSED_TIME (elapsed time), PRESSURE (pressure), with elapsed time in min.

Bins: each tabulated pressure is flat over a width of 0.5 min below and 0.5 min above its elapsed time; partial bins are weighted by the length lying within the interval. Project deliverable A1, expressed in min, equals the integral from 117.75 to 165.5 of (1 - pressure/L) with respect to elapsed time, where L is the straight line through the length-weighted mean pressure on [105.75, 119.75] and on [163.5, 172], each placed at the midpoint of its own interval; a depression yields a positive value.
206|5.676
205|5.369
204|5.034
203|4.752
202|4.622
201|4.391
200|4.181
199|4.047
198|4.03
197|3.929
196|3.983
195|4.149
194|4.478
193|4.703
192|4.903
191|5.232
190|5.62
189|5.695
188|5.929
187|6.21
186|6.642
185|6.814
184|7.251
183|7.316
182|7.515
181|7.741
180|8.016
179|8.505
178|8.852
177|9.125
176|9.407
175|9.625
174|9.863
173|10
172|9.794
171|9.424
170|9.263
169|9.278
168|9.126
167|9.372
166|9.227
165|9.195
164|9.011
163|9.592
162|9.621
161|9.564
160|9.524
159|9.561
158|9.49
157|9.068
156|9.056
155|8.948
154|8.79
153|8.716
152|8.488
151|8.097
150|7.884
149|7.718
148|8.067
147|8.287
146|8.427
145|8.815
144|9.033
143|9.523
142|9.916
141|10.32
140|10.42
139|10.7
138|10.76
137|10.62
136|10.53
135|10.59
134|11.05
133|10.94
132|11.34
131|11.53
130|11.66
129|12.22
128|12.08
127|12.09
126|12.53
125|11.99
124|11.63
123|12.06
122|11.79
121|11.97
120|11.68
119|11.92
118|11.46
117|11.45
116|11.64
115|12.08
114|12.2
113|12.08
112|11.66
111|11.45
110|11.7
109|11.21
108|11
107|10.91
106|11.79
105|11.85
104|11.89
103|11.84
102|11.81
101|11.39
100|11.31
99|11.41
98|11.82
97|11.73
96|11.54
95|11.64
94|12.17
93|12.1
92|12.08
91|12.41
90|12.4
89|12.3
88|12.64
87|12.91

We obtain 1.1 min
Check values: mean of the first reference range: 11.6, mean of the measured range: 10.2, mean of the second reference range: 9.27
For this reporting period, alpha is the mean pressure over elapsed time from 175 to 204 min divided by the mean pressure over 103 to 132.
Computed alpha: 0.51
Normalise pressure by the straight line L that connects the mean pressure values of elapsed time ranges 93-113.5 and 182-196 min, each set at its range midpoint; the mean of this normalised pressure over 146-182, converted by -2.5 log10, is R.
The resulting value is -0.21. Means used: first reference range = 11.6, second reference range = 5.76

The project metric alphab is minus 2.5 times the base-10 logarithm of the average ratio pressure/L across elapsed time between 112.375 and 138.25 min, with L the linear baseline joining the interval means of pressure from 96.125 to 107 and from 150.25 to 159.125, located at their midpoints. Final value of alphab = -0.12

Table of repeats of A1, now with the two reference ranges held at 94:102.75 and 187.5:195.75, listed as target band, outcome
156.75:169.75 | -4.3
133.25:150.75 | -2.0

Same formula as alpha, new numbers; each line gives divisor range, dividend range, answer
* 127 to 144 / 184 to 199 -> 0.48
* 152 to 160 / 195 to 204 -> 0.47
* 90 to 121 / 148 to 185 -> 0.76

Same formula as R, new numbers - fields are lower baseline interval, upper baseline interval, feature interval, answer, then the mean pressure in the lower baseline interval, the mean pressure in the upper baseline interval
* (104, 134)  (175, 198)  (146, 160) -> 0.05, 11.7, 6.47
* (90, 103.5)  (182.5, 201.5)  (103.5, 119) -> -0.08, 11.8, 5.24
